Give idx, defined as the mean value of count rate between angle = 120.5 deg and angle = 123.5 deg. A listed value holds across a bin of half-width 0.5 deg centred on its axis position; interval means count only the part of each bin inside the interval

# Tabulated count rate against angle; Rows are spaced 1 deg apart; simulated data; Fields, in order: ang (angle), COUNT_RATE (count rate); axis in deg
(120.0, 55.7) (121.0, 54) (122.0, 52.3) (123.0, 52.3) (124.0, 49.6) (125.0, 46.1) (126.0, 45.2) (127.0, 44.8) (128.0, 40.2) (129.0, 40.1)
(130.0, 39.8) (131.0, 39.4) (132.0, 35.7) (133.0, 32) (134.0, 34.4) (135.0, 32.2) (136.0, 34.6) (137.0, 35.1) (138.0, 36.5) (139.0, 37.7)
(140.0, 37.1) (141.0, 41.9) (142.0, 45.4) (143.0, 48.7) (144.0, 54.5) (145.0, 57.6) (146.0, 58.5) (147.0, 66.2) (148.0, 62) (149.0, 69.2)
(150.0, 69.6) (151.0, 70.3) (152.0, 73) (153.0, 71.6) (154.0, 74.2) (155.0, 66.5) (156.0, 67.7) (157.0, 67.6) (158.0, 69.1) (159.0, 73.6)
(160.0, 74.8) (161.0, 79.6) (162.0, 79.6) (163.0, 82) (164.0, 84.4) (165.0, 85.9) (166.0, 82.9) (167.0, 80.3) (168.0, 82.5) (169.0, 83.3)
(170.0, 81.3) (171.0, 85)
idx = 52.9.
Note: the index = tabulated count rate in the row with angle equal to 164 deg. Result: 84.4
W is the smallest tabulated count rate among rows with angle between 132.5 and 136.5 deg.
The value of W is 32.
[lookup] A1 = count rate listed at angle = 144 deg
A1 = 54.5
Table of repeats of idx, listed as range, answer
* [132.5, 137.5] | 33.7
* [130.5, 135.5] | 34.7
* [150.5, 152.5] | 71.7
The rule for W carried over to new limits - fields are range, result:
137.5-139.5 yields 36.5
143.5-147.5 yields 54.5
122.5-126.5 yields 45.2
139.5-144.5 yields 37.1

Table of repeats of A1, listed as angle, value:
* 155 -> 66.5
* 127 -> 44.8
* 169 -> 83.3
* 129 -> 40.1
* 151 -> 70.3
